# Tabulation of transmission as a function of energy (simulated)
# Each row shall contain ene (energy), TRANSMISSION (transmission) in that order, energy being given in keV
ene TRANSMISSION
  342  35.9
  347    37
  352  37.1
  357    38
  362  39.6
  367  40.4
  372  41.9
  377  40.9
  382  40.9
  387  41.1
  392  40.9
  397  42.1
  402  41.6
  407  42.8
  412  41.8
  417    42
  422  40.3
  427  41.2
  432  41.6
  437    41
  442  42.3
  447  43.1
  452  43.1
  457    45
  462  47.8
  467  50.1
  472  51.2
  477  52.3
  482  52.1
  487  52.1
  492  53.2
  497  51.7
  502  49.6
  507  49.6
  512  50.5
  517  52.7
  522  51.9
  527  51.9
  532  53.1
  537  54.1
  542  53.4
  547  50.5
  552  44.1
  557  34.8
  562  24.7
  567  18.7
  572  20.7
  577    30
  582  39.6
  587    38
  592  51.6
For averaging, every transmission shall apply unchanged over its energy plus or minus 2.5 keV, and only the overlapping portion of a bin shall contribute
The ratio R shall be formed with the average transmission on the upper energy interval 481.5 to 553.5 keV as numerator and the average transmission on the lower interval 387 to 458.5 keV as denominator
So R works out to 1.23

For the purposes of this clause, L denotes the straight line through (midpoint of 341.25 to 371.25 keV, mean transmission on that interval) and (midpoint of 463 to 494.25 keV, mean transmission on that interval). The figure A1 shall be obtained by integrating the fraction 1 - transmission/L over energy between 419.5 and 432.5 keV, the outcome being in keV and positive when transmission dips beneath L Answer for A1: 1.4 keV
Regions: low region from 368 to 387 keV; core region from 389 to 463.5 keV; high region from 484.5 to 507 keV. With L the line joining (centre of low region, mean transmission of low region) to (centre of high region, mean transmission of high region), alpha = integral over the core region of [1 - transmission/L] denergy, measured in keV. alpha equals 4.9 keV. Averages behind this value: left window 41.1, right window 51.4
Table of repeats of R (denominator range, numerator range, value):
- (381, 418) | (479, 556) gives 1.23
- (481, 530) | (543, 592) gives 0.68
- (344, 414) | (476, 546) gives 1.29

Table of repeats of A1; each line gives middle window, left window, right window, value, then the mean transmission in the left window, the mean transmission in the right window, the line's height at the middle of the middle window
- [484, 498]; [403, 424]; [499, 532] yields -1.0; 41.8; 51.2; 48.9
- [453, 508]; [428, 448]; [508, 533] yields -3.8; 41.9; 51.8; 47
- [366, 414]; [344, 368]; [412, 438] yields -2.1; 38.2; 41.3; 39.7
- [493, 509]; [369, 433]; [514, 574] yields -3.1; 41.5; 42.8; 42.4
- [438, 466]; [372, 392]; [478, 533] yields 1.6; 41.1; 51.7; 47.1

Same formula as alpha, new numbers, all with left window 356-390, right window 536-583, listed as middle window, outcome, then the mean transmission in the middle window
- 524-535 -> -4.6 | 52.5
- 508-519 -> -4.1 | 51.3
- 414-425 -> -0.5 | 41.2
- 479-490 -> -4.1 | 52.2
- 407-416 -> -0.6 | 42.1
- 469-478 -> -3.1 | 51.6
